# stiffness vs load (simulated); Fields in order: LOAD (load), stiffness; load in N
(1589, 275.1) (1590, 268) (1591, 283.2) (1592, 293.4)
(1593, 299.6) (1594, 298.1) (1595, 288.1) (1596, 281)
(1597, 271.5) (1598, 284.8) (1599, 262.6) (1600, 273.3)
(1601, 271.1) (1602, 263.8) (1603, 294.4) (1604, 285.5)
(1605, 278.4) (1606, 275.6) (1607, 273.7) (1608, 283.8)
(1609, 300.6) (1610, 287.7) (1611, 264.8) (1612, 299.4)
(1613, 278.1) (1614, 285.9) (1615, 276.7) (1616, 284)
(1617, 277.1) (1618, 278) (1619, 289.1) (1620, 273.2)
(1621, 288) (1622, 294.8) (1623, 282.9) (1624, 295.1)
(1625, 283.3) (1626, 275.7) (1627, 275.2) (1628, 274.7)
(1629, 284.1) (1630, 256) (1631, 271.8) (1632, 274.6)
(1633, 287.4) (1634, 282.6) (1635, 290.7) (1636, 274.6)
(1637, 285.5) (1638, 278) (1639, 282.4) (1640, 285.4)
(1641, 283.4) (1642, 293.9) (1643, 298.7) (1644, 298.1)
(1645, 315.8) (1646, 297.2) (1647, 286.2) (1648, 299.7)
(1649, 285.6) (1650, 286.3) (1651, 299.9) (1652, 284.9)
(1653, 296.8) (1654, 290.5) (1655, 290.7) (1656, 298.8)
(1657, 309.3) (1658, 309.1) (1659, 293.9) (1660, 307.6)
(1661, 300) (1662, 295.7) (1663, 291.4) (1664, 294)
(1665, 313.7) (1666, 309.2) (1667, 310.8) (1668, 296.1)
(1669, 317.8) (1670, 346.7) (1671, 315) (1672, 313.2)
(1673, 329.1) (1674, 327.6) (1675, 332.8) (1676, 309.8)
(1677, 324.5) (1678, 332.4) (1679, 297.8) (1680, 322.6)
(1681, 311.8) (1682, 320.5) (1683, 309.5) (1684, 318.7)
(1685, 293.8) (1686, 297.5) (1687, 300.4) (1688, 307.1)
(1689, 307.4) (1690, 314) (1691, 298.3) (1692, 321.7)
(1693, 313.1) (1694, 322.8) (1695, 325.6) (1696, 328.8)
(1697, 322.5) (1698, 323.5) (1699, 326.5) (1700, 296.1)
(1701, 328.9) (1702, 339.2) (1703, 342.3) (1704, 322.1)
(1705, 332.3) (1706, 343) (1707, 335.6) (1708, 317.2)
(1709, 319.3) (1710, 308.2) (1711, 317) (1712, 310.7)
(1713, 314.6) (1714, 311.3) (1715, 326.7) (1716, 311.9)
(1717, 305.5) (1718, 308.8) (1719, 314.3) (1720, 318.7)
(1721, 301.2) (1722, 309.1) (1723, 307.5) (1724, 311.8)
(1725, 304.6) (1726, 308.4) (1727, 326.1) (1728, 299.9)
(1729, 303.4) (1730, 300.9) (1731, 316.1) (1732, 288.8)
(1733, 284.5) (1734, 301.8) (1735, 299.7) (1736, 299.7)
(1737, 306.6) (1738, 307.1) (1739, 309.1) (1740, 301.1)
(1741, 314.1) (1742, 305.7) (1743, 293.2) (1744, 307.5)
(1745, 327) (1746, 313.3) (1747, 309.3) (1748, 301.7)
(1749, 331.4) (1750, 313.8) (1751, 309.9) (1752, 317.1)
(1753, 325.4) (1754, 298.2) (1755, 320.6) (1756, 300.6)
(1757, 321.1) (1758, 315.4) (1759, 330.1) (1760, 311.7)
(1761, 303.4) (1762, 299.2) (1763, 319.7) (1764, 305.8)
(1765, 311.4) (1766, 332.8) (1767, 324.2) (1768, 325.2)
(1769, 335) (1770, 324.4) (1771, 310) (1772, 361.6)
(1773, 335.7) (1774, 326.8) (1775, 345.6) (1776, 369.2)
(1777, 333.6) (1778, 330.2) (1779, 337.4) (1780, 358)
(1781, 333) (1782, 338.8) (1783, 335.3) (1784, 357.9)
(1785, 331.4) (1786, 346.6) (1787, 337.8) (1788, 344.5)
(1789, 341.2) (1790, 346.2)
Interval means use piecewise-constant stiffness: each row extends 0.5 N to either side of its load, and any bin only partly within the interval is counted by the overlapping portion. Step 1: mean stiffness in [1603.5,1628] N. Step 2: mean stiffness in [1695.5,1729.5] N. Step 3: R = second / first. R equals 1.1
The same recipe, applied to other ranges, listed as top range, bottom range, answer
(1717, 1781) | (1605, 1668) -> 1.09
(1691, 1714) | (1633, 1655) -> 1.11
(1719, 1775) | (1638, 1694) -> 1.03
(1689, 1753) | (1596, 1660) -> 1.10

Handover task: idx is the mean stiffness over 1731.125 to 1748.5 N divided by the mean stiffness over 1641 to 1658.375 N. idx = 1.03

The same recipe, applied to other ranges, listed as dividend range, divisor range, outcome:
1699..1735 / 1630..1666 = 1.07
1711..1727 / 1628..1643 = 1.11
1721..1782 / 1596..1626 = 1.12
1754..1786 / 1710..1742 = 1.07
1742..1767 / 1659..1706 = 0.99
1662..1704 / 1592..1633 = 1.12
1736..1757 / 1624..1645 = 1.10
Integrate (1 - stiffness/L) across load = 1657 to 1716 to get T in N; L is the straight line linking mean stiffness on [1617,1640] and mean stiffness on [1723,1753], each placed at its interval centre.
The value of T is -4.1 N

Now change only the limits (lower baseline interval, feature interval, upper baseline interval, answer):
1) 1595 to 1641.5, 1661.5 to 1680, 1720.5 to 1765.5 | -1.4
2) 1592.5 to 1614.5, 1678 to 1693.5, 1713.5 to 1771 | -0.5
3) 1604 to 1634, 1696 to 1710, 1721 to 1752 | -1.2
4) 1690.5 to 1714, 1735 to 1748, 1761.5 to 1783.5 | 0.8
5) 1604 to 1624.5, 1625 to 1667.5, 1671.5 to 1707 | 1.1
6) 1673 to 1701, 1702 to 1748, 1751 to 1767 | 0.5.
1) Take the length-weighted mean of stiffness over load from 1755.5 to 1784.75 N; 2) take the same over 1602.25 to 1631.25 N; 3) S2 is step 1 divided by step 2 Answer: 1.2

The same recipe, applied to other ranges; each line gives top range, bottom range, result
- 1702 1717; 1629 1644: 1.14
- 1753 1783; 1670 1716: 1.02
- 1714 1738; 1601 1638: 1.09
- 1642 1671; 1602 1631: 1.07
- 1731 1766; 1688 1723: 0.97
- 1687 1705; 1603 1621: 1.13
